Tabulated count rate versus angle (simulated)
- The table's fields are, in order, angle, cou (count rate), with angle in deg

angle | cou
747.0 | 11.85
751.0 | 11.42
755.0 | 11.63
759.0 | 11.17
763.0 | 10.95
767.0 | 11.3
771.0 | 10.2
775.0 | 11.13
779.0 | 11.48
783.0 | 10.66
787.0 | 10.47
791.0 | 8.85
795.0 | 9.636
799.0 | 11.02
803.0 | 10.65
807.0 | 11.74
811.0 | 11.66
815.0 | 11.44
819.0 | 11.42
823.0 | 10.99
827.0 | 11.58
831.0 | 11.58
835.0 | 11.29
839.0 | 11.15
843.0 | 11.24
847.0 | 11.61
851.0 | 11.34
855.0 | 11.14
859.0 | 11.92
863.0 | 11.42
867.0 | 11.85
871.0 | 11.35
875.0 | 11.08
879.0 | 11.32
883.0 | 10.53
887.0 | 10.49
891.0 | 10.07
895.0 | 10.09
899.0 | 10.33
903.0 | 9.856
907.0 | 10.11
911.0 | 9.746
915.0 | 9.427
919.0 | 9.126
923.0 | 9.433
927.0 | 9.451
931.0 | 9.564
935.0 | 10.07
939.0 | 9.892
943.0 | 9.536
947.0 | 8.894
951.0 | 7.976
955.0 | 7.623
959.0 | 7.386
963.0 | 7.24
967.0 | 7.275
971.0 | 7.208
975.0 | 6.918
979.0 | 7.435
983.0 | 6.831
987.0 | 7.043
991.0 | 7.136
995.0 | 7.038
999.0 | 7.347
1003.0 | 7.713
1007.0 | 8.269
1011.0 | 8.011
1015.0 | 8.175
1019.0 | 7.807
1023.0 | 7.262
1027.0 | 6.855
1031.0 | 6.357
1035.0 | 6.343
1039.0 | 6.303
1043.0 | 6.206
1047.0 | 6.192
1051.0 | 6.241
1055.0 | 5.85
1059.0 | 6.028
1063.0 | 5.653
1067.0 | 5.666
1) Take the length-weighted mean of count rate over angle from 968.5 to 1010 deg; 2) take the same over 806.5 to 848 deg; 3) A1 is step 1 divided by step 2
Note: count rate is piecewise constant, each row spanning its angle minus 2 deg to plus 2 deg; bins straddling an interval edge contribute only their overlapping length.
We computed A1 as 0.64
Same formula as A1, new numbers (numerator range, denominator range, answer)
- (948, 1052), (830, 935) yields 0.68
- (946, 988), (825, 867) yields 0.65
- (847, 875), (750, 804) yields 1.07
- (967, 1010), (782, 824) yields 0.68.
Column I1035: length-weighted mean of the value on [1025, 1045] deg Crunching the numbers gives 6.41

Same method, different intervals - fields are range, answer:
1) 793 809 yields 10.8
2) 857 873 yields 11.6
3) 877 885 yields 10.9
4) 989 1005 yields 7.31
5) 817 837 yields 11.4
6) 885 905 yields 10.2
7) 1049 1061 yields 6.04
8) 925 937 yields 9.7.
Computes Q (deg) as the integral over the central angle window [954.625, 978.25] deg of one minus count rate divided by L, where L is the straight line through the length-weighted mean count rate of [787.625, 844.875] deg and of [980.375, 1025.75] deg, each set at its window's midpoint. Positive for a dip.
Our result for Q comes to 2.68 deg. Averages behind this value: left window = 11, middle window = 7.26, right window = 7.5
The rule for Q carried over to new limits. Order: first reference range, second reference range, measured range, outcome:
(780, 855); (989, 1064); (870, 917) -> -4.0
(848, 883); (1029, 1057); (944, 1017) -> 3.9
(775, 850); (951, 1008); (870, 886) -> -2.4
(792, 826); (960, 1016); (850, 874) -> -3.7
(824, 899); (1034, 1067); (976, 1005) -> 1.7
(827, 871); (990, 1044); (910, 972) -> 2.8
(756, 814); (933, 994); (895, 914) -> -2.4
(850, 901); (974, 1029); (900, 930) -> 0.8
